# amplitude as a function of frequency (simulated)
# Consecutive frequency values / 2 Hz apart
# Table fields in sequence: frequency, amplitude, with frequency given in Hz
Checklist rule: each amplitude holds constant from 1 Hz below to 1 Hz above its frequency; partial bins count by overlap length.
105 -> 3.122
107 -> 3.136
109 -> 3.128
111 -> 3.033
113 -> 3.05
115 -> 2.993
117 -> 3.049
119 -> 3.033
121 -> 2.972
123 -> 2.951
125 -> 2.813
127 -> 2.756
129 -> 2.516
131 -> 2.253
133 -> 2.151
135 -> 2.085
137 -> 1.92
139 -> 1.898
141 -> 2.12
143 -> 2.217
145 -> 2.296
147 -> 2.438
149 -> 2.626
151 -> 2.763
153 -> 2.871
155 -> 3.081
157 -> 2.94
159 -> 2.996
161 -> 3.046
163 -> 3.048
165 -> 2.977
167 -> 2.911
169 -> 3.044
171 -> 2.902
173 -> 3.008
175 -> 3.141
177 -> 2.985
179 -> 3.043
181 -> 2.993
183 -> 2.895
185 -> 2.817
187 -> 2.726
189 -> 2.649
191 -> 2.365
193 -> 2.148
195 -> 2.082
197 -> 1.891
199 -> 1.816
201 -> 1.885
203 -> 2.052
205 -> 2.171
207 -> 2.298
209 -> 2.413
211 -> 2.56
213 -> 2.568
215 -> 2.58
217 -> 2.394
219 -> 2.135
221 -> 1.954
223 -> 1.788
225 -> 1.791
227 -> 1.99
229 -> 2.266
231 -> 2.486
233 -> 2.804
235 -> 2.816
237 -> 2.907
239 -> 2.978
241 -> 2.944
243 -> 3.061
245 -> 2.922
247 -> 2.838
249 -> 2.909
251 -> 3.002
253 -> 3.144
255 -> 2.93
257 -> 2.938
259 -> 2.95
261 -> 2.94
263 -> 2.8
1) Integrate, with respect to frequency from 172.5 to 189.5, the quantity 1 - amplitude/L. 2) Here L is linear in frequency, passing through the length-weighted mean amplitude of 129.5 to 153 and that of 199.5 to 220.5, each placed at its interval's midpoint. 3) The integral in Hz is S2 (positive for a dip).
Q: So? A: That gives -4.7 Hz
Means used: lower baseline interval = 2.28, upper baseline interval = 2.29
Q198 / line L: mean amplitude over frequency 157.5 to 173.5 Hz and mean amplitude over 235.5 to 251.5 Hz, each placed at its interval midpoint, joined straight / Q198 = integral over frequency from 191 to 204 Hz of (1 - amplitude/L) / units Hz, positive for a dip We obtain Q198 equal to 4.2 Hz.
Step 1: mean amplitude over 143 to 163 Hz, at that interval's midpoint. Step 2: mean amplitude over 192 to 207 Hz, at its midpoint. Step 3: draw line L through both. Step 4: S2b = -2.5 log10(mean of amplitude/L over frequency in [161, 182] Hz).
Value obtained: -0.214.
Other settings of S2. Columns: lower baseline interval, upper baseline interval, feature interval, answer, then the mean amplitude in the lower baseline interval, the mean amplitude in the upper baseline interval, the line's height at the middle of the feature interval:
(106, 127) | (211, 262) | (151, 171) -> -0.74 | 3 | 2.64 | 2.87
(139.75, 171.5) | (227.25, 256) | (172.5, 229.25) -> 8.26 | 2.76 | 2.84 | 2.8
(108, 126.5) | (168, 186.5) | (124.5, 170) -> 5.92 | 3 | 2.97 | 2.98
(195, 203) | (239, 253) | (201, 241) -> 0.45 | 1.91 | 2.96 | 2.41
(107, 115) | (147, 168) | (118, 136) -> 2.39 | 3.07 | 2.9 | 3.01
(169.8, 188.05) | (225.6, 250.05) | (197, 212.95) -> 3.76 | 2.95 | 2.73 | 2.85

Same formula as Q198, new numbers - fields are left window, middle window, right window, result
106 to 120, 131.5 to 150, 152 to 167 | 5.03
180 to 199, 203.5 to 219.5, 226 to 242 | 1.07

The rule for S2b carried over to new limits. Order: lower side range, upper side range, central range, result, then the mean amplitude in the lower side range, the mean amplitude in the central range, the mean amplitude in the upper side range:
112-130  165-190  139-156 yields 0.16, 2.9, 2.51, 2.93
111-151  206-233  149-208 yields -0.11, 2.55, 2.67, 2.27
